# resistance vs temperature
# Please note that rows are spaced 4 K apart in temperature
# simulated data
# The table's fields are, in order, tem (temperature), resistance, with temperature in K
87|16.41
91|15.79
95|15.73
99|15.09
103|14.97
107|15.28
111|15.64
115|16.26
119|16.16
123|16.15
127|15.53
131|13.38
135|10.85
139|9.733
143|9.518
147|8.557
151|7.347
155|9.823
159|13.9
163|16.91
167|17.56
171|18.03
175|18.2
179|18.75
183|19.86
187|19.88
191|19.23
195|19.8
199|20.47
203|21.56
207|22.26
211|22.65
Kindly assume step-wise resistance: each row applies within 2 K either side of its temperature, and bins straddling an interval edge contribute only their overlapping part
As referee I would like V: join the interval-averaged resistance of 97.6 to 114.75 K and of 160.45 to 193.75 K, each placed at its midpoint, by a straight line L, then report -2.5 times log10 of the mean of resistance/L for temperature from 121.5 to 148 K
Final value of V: 0.35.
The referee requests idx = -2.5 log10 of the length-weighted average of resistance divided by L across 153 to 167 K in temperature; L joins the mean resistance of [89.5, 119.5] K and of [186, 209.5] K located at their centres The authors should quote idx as 0.30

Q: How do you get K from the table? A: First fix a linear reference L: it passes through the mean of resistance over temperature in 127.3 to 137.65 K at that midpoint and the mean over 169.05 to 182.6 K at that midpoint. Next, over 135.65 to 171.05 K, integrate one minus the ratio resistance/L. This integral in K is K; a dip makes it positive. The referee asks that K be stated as 8.2 K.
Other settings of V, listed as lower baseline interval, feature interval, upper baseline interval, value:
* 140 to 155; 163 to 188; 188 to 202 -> -0.212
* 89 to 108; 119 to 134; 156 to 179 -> 0.073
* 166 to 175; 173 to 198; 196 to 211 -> 0.011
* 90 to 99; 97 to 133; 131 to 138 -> -0.151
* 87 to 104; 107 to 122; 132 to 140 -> -0.199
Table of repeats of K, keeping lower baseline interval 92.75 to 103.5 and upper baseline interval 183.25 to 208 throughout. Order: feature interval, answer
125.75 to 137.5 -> 2.81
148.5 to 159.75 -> 5.17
